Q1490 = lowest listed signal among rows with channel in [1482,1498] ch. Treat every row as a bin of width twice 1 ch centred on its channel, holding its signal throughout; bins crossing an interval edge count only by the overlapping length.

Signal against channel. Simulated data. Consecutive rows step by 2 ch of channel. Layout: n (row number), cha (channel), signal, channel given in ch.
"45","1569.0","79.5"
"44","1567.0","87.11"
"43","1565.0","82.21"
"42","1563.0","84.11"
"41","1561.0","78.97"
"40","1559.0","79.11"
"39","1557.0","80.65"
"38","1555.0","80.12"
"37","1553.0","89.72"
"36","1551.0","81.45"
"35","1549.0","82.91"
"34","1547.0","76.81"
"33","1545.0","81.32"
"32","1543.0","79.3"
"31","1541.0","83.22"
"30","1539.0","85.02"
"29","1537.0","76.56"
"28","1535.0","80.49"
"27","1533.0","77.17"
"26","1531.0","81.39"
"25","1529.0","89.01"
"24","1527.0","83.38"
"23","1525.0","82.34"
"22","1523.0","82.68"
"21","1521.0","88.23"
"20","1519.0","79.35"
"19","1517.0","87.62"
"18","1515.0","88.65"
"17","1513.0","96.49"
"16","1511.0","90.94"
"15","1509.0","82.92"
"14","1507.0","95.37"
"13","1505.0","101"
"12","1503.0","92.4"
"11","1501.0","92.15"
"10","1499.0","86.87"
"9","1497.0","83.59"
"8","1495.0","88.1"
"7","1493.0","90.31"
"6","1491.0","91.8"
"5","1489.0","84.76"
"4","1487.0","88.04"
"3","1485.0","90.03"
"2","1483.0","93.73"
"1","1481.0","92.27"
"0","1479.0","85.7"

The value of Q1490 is 83.59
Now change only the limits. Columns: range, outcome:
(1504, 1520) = 79.35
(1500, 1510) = 82.92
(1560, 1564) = 78.97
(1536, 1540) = 76.56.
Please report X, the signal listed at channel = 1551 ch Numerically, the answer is 81.45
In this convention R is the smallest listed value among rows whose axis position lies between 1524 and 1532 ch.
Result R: 81.39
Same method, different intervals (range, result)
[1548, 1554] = 81.45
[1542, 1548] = 76.81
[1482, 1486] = 90.03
